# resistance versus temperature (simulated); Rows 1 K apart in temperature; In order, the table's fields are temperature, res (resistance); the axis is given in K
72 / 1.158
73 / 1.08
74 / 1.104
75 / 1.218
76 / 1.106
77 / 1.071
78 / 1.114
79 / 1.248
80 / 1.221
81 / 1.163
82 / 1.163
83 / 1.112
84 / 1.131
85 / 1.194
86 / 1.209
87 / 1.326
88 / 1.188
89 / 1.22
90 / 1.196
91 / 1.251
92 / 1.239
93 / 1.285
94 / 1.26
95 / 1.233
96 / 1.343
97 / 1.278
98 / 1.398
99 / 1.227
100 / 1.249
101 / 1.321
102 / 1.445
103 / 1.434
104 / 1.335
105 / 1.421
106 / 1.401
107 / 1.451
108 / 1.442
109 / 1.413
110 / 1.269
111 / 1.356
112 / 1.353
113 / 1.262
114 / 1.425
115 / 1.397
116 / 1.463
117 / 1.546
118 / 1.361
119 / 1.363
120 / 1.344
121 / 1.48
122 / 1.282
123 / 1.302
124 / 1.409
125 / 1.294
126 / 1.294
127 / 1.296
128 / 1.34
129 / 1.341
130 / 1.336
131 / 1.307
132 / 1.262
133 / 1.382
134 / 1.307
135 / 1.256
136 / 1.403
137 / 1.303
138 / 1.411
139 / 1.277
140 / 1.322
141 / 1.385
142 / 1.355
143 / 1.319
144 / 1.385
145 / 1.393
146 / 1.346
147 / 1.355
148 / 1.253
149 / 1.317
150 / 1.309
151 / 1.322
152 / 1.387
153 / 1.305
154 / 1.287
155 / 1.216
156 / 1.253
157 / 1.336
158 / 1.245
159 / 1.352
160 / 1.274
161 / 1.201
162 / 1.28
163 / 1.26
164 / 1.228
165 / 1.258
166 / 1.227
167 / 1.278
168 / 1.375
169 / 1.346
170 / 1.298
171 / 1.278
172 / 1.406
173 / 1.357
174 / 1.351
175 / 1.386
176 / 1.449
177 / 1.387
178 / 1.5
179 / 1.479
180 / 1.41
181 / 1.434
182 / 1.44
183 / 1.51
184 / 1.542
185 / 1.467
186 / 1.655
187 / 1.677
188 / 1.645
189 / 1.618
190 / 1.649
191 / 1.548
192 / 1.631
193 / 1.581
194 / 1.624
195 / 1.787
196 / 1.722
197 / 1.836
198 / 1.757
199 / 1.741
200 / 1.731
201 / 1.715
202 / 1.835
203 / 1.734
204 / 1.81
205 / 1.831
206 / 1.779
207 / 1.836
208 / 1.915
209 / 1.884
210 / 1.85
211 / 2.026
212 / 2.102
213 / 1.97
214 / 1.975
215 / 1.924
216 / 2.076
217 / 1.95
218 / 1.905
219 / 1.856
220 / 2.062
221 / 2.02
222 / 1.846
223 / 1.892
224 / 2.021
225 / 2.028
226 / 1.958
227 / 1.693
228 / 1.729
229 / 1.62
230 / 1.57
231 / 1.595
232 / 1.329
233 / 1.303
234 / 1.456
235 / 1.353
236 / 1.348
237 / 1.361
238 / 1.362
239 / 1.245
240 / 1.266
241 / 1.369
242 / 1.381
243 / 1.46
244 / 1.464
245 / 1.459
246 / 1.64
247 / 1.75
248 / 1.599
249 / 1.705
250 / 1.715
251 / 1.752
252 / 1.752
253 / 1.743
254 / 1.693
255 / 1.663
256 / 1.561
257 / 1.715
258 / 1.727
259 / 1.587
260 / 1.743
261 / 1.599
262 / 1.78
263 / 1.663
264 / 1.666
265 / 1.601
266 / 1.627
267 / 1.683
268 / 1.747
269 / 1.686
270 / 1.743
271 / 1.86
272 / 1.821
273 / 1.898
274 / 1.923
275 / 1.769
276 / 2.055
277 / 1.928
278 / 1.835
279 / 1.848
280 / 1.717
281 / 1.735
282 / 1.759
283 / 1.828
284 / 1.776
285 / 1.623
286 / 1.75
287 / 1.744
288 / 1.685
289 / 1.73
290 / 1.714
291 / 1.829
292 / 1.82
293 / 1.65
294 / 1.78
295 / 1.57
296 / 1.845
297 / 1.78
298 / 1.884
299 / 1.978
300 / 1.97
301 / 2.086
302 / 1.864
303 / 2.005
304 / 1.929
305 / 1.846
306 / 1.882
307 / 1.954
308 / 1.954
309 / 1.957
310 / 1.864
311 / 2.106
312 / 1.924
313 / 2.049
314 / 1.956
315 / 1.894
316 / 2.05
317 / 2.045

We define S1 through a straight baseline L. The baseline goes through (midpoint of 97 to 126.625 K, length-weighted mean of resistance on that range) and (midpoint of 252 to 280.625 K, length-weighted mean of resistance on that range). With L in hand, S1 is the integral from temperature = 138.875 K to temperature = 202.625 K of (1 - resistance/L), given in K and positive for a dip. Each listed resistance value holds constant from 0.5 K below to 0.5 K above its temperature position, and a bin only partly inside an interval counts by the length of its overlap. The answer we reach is 3.29 K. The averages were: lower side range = 1.37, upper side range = 1.75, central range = 1.44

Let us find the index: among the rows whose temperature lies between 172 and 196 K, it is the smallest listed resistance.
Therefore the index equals 1.351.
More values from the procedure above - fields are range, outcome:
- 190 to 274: 1.245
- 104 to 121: 1.262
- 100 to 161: 1.201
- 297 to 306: 1.78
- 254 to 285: 1.561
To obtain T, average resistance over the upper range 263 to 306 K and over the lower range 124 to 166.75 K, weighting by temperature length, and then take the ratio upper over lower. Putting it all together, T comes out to 1.37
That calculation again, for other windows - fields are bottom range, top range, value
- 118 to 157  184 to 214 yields 1.32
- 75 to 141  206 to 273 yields 1.31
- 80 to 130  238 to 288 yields 1.28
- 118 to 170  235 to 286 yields 1.26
